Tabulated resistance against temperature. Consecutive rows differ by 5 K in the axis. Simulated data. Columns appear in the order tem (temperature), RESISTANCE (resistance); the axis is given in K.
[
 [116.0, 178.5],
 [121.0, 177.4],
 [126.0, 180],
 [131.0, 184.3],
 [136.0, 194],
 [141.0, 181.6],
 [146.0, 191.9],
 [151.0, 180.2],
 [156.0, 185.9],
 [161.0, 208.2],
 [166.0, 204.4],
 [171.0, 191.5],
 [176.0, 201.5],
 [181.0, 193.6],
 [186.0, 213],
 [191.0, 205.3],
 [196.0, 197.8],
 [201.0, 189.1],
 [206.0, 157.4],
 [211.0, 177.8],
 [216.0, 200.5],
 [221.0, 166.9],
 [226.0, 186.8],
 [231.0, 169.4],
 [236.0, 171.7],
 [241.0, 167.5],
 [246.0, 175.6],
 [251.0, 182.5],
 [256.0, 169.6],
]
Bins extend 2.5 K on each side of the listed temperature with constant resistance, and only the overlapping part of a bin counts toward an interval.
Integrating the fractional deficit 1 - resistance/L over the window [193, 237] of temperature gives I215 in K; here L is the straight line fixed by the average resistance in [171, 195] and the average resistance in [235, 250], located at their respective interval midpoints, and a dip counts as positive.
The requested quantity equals 1.4 K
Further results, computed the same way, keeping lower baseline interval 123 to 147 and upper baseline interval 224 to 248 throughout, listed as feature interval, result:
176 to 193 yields -2.2 K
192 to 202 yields -1.0 K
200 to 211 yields 0.3 K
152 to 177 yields -2.0 K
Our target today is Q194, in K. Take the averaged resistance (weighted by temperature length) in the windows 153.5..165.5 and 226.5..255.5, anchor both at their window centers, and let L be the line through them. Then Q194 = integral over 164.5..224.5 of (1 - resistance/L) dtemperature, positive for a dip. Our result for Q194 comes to -1.1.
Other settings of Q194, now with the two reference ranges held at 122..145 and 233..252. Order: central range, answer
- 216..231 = -0.34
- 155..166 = -1.10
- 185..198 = -1.88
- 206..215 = 0.05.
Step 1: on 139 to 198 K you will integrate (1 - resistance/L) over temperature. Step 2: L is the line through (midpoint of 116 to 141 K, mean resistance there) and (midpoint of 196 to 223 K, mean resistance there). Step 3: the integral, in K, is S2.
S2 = -4.74 K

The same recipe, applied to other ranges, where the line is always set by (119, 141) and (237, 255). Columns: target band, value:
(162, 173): -1.1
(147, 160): -0.4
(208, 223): -0.4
